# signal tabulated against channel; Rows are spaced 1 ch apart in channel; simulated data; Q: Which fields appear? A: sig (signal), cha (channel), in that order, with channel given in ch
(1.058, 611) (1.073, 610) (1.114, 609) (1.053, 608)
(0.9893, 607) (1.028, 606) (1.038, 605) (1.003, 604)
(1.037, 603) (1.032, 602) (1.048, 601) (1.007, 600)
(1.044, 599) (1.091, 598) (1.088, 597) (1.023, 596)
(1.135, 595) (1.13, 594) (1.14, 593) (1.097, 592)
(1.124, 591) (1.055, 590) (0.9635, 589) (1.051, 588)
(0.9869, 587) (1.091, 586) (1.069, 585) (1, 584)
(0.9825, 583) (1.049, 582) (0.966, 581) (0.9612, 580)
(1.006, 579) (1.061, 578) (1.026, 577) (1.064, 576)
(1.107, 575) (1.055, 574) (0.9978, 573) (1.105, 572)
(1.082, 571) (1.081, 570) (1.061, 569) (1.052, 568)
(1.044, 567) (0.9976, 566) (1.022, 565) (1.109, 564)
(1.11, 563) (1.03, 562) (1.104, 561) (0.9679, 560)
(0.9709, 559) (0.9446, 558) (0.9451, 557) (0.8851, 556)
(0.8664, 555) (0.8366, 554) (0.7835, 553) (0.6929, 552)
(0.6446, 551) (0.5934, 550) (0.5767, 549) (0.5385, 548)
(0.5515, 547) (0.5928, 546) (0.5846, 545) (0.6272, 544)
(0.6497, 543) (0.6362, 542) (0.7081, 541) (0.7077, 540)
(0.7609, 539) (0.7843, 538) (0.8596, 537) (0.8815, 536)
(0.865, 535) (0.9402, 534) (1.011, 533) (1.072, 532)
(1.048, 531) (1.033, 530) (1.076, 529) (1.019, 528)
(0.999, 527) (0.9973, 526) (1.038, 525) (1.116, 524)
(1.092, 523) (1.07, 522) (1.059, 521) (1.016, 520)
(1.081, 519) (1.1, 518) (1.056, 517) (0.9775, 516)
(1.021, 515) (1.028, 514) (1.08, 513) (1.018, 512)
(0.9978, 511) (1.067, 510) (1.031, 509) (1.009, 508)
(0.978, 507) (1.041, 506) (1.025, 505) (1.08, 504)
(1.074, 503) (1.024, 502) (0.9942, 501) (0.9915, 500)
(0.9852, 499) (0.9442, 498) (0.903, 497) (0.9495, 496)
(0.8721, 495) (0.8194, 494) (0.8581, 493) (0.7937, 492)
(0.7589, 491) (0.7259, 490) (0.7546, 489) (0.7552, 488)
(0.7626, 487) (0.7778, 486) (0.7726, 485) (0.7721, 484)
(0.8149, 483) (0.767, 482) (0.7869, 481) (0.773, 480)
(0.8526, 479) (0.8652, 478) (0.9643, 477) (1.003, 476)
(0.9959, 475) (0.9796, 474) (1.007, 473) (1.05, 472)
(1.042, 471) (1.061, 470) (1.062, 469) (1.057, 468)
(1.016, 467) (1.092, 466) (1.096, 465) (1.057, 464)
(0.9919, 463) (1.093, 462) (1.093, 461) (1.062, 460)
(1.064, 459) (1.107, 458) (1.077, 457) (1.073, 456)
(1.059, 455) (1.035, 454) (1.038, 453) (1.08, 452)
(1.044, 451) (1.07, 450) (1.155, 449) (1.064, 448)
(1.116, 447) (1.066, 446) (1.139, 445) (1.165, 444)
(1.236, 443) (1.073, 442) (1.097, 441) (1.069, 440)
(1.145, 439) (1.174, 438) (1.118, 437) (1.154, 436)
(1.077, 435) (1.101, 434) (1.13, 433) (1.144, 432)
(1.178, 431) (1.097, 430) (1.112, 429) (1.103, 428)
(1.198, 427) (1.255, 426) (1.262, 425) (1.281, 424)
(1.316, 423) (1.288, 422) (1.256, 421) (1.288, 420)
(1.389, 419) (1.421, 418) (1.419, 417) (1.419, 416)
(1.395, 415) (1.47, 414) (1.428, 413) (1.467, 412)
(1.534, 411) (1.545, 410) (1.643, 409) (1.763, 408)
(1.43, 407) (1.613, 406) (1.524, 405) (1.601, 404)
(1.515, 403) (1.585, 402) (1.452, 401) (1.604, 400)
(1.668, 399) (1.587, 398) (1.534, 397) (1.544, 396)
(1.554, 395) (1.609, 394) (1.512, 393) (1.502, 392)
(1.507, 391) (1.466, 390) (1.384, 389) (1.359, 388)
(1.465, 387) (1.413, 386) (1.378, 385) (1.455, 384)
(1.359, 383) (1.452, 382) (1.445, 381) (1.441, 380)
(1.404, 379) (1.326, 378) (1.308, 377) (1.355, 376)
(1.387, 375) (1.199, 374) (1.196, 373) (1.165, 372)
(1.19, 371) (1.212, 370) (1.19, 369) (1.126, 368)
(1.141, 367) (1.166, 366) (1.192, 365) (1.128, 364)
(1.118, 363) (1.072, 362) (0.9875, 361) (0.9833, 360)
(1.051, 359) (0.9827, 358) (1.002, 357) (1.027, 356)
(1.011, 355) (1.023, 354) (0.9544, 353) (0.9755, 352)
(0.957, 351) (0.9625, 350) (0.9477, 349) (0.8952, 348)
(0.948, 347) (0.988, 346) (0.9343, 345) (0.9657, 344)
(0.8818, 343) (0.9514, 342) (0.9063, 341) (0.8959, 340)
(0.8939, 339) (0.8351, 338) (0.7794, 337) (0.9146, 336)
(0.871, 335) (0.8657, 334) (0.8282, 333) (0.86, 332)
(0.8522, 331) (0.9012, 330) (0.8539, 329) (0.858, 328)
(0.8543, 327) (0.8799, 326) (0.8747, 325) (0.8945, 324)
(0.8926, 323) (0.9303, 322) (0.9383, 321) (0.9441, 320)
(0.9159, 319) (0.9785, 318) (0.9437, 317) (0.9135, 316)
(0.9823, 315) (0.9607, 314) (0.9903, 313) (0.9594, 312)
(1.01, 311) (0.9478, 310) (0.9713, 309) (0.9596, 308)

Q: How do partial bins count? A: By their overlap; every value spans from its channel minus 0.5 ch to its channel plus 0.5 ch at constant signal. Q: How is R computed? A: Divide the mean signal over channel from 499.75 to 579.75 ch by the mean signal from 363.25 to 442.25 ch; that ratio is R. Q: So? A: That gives 0.7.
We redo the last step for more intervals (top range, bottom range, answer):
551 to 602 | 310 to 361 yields 1.10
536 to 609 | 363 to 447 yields 0.71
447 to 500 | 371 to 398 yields 0.68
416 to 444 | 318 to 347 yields 1.35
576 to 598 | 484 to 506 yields 1.18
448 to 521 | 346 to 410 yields 0.75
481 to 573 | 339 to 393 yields 0.79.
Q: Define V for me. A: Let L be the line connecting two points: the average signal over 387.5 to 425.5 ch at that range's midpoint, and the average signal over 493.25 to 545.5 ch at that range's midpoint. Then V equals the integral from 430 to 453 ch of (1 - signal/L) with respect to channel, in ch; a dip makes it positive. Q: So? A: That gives 3.5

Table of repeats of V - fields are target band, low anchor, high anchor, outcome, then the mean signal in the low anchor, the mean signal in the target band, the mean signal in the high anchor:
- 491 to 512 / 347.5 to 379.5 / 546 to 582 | 0.47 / 1.11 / 0.968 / 0.935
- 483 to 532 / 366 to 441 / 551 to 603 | 7.86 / 1.36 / 0.967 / 1.02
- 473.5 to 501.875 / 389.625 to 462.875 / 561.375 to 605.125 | 8.01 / 1.29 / 0.859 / 1.05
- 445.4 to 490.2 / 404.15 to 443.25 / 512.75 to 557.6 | 6.22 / 1.3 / 0.979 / 0.877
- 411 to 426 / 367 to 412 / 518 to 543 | -0.29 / 1.44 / 1.37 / 0.95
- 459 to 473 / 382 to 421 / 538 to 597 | 2.37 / 1.49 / 1.06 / 0.931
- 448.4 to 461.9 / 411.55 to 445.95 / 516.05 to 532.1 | 1.21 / 1.23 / 1.07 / 1.05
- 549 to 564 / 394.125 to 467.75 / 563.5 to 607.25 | 2.84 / 1.26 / 0.881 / 1.05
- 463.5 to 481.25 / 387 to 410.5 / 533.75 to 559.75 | 2.45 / 1.54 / 0.99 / 0.747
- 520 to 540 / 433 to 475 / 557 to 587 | 1.39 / 1.08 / 0.979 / 1.04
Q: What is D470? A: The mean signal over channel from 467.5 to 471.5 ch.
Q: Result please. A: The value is 1.06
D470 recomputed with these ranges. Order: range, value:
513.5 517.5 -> 1.02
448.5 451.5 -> 1.09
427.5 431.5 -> 1.12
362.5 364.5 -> 1.12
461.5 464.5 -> 1.05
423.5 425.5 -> 1.27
